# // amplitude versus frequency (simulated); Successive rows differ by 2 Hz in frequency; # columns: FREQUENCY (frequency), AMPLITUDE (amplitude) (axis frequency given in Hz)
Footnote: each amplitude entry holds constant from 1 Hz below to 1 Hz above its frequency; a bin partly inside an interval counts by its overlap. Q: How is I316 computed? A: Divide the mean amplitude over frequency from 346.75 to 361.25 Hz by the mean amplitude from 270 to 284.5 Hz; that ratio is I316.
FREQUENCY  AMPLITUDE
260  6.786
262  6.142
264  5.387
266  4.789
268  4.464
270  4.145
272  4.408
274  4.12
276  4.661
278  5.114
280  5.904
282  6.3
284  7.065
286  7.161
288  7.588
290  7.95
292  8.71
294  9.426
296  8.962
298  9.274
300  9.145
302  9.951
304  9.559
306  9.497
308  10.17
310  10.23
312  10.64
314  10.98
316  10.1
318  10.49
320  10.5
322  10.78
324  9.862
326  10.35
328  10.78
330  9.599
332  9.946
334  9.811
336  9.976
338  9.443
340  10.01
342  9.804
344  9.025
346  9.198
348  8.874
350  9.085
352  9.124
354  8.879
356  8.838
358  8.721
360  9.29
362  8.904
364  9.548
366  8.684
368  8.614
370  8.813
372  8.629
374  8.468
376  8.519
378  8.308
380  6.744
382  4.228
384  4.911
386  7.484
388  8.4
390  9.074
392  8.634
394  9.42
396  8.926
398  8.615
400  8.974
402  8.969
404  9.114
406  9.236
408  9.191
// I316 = 1.72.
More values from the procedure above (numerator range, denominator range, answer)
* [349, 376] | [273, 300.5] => 1.23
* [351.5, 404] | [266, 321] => 1.05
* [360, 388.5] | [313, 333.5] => 0.77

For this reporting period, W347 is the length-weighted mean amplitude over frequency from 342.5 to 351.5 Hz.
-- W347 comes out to 9.09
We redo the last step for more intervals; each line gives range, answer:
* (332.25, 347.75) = 9.59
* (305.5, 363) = 9.76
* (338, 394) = 8.51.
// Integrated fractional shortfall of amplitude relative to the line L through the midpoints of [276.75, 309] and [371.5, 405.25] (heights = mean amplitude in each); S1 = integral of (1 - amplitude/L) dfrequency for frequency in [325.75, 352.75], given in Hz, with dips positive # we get -4.9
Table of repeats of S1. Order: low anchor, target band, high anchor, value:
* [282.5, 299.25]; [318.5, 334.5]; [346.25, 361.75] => -2.92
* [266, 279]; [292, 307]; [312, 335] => -3.58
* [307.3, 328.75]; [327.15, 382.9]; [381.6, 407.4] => 2.86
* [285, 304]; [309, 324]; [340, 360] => -2.70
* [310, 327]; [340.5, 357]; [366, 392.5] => -0.02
